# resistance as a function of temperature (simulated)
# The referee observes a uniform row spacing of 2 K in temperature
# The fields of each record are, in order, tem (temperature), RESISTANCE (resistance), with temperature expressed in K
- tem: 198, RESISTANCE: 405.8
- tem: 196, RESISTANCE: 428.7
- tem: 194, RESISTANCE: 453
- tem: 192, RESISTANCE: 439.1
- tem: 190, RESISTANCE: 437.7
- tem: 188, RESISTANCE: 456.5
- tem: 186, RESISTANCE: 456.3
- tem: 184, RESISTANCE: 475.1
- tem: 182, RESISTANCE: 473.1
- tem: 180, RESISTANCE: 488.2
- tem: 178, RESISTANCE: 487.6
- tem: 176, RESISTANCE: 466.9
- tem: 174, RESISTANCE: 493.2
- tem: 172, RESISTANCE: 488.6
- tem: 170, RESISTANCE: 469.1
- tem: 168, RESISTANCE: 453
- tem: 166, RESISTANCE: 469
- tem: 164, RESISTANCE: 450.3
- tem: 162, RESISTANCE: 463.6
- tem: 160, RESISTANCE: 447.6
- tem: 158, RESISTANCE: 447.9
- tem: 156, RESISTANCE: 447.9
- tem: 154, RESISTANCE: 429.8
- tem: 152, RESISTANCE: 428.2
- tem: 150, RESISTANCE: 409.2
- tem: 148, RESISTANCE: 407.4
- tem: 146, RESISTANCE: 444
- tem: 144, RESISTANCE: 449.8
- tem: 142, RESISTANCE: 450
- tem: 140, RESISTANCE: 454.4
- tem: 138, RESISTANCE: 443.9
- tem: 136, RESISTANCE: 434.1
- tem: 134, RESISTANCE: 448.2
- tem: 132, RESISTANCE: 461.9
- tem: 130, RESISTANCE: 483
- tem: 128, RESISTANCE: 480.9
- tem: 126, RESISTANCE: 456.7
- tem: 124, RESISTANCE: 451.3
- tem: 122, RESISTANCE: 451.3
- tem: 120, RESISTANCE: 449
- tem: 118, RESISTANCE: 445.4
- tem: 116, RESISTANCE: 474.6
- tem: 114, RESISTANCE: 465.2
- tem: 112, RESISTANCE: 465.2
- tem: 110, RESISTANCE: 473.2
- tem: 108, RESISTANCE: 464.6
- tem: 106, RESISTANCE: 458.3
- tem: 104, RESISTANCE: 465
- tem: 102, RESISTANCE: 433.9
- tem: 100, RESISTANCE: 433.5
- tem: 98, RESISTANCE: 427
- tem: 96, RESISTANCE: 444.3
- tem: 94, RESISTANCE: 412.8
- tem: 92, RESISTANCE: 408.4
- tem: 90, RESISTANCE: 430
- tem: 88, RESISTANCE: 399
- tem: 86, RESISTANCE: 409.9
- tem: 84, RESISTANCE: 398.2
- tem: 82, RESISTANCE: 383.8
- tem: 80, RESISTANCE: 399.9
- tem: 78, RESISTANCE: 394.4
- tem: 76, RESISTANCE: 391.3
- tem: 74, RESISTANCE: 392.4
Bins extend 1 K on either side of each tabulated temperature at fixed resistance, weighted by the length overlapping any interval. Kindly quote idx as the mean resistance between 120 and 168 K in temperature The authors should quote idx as 448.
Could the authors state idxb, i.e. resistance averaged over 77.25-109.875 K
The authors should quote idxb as 424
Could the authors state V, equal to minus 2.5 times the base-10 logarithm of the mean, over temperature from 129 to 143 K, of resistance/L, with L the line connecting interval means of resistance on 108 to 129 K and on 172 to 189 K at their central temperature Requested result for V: 0.03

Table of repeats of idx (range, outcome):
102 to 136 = 460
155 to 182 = 467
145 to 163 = 436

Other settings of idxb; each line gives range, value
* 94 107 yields 441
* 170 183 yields 482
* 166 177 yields 474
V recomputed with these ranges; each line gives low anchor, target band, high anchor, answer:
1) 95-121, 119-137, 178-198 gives -0.01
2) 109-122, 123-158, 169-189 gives 0.05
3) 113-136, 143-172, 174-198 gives 0.03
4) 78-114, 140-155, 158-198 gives 0.04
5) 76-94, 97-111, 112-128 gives -0.04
